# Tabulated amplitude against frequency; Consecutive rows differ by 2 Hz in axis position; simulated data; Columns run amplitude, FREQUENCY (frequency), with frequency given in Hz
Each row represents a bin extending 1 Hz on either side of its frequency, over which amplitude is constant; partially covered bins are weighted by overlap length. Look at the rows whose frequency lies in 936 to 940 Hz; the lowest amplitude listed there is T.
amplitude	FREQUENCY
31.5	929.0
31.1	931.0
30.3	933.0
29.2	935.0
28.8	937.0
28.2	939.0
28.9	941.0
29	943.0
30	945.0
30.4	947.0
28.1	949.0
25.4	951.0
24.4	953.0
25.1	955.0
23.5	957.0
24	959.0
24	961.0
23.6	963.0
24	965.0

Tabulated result 28.2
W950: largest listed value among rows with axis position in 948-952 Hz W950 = 28.1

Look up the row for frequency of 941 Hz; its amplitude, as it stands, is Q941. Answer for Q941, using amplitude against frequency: 28.9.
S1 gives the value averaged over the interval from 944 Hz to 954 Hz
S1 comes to 27.7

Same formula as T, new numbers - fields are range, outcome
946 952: 25.4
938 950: 28.1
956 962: 23.5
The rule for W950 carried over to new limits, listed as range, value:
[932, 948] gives 30.4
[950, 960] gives 25.4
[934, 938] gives 29.2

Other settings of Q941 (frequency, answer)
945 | 30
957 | 23.5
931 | 31.1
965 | 24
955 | 25.1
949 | 28.1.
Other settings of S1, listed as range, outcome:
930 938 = 29.8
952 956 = 24.8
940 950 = 29.3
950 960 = 24.5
